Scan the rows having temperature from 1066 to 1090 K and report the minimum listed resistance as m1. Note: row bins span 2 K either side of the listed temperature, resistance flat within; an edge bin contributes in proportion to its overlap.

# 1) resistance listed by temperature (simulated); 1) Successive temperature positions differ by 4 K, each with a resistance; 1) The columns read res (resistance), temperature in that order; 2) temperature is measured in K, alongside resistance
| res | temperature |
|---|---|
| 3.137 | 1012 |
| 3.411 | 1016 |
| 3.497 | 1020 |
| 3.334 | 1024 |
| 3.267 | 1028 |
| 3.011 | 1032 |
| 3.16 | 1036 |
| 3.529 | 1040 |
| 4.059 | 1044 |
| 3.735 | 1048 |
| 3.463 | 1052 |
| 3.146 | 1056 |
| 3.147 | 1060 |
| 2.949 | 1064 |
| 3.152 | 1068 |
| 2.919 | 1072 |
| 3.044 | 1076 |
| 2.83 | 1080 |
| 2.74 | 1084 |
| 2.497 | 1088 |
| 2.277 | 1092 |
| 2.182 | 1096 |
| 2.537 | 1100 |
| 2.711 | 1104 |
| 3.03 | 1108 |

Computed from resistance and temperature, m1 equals 2.497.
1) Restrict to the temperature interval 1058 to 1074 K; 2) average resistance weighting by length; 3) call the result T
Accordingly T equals 3.04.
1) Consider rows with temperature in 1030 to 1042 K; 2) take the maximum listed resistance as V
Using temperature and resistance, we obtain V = 3.529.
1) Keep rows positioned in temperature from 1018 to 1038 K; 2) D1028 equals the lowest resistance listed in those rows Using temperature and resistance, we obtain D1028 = 3.011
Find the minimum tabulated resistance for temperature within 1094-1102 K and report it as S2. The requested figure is 2.182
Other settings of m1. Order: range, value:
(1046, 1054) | 3.463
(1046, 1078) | 2.919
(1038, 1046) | 3.529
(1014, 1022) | 3.411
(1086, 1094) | 2.277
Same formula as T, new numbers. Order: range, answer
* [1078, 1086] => 2.79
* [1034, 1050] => 3.62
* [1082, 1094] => 2.5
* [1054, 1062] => 3.15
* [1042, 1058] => 3.6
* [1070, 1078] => 2.98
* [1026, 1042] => 3.24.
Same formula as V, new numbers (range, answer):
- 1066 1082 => 3.152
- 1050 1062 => 3.463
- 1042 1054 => 4.059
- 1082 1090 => 2.74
